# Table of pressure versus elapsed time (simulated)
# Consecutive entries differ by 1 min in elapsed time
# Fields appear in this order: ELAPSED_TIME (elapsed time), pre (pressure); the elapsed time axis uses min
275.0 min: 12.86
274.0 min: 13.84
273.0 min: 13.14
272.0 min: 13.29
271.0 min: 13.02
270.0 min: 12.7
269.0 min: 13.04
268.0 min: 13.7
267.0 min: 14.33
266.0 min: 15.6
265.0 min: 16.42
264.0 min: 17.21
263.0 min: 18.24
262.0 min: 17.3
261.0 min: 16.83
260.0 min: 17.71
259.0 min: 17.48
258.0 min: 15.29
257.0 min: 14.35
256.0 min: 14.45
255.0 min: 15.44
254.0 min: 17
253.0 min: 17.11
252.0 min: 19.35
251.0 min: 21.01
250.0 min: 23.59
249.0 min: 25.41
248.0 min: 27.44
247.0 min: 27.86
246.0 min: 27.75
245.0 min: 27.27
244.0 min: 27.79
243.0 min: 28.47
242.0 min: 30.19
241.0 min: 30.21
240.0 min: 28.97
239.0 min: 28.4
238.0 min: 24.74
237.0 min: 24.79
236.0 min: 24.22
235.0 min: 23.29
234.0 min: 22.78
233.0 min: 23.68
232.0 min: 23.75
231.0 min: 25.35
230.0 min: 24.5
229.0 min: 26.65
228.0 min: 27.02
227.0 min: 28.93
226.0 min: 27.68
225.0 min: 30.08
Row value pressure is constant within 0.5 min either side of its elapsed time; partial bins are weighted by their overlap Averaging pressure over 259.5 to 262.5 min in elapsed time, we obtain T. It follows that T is 17.3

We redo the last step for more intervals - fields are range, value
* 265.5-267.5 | 15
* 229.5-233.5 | 24.3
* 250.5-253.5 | 19.2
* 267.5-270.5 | 13.1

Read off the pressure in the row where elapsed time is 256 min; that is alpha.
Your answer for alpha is 14.45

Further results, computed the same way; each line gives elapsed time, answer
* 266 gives 15.6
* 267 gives 14.33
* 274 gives 13.84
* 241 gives 30.21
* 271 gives 13.02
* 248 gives 27.44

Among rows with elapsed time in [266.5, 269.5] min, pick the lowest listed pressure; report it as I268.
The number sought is 13.04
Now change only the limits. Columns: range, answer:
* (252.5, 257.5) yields 14.35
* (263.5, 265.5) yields 16.42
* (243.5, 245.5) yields 27.27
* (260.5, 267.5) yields 14.33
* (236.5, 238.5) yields 24.74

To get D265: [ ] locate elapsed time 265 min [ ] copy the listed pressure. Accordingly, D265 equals 16.42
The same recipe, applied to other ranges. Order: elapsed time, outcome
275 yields 12.86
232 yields 23.75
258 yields 15.29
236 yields 24.22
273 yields 13.14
